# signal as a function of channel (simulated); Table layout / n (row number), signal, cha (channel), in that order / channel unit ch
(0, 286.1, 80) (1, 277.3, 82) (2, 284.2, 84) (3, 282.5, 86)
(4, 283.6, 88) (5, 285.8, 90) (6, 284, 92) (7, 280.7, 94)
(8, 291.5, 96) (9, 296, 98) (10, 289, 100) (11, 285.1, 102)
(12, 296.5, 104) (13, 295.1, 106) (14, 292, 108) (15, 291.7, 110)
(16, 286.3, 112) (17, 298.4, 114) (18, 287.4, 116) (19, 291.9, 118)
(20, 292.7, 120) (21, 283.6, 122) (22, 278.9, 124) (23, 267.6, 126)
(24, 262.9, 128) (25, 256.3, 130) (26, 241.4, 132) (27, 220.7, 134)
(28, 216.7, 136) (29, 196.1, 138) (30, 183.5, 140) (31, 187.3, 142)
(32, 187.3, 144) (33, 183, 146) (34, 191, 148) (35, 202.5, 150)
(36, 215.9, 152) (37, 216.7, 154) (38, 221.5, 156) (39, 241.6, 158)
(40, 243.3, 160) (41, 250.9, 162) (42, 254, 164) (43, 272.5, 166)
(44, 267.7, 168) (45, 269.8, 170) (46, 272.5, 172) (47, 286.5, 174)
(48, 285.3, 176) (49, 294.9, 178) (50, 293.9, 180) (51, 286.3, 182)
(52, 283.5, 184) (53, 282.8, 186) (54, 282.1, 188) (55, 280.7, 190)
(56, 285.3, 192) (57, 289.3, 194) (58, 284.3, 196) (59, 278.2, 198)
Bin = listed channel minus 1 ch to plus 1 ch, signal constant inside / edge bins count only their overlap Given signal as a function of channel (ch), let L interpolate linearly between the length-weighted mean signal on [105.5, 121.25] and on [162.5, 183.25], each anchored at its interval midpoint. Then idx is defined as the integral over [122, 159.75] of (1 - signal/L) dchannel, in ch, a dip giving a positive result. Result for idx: 8.29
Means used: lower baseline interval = 292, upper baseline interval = 278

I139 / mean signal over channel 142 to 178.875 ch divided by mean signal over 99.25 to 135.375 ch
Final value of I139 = 0.9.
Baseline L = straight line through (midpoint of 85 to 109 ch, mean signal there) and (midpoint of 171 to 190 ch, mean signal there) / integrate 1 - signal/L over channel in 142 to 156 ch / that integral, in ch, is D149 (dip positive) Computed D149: 4.2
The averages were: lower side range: 288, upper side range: 285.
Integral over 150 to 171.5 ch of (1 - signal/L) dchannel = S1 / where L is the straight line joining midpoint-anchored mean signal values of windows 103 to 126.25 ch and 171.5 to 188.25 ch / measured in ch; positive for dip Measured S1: 3.21 ch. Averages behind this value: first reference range 289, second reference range 286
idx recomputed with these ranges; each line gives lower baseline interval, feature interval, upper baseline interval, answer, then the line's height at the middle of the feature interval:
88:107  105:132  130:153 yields -3.6 ch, 249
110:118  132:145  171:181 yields 3.9 ch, 289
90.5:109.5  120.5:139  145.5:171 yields 1.0 ch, 261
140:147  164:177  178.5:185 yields -0.8 ch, 258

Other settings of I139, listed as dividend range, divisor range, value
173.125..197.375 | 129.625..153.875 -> 1.39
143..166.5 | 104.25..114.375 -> 0.76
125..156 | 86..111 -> 0.75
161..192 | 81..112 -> 0.97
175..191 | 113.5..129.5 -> 1.02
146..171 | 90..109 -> 0.81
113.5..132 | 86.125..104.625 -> 0.96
